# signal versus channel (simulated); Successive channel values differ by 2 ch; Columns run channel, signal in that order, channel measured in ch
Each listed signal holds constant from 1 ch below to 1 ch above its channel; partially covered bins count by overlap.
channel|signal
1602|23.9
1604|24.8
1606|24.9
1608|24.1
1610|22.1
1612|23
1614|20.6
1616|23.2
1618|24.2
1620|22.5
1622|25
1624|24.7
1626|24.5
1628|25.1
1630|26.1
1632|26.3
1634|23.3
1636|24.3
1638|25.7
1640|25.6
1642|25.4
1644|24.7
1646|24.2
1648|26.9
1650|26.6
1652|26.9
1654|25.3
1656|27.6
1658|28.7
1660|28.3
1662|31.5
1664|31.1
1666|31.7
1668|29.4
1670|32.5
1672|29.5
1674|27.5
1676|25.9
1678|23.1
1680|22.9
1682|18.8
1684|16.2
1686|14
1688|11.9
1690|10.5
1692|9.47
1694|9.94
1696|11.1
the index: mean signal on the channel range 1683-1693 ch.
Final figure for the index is 12.4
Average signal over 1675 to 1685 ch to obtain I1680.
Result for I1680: 21.4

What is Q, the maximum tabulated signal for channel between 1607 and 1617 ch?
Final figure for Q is 24.1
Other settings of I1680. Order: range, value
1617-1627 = 24.2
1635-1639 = 25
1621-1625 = 24.9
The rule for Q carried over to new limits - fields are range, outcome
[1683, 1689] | 16.2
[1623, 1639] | 26.3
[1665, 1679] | 32.5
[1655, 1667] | 31.7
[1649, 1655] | 26.9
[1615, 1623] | 25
